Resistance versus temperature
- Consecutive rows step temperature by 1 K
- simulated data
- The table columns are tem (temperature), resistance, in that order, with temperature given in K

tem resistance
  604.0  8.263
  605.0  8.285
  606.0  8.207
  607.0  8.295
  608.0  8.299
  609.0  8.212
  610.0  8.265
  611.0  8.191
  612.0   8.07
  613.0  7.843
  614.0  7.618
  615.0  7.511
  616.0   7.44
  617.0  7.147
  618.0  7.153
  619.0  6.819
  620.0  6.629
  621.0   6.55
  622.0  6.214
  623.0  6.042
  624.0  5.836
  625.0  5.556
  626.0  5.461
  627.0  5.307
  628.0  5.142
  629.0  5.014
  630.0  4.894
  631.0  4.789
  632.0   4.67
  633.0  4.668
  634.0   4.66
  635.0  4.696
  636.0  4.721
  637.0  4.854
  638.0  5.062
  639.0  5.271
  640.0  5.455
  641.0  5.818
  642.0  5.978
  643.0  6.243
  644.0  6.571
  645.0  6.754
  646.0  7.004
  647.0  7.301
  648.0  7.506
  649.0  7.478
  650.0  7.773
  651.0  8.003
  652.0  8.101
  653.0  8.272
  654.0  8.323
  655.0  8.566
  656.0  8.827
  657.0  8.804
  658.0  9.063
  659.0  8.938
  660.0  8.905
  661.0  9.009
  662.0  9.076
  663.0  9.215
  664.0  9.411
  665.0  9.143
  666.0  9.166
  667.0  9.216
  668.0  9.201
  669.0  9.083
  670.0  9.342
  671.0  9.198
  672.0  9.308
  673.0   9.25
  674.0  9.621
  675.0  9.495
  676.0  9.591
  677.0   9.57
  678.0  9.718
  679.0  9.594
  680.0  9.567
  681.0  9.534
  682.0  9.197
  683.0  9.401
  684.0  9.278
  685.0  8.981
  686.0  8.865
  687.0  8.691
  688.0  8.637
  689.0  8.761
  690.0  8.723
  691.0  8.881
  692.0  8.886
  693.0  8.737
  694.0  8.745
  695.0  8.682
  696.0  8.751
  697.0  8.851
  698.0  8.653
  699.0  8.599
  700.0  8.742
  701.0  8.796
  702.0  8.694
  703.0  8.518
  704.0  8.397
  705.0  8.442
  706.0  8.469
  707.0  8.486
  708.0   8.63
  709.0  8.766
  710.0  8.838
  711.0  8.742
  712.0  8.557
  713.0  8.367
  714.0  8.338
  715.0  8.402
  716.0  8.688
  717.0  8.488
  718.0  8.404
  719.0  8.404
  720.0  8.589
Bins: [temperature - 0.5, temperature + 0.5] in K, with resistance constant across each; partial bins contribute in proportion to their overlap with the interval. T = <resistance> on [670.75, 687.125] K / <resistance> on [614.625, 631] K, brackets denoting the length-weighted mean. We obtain 1.53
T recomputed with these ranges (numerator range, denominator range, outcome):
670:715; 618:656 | 1.44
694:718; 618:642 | 1.58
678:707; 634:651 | 1.44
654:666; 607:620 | 1.17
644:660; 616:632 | 1.36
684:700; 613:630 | 1.38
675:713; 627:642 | 1.77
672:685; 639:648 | 1.48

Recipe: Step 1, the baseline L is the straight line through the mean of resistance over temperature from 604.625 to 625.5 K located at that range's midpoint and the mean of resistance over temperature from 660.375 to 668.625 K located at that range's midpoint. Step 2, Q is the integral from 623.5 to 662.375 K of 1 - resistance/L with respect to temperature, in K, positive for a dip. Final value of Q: 8.4 K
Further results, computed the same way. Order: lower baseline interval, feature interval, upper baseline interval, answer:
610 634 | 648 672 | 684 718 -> -4.3 K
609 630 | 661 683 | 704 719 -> -4.6 K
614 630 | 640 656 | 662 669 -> 1.5 K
